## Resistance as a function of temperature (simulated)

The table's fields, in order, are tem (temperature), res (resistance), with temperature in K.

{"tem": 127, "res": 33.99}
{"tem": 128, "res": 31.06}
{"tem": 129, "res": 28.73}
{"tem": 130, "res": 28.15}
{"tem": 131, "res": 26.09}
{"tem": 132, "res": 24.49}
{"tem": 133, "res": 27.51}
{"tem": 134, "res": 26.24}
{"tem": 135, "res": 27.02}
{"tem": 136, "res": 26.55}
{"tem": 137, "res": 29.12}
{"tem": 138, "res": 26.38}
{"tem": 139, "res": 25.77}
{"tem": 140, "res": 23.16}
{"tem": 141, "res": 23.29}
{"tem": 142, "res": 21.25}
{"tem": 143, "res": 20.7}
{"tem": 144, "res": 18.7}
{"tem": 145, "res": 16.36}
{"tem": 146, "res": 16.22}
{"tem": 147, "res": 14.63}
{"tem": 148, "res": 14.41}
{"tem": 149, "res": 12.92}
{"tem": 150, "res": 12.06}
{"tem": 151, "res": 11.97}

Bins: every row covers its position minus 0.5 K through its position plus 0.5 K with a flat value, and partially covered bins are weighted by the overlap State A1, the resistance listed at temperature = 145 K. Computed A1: 16.36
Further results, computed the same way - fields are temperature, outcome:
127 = 33.99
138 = 26.38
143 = 20.7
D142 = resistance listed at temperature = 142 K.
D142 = 21.25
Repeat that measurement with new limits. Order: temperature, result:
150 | 12.06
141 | 23.29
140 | 23.16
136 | 26.55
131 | 26.09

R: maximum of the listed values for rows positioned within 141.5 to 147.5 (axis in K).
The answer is 21.25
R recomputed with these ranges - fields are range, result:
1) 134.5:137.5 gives 29.12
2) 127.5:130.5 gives 31.06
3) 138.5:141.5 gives 25.77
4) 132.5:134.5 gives 27.51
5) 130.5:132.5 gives 26.09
